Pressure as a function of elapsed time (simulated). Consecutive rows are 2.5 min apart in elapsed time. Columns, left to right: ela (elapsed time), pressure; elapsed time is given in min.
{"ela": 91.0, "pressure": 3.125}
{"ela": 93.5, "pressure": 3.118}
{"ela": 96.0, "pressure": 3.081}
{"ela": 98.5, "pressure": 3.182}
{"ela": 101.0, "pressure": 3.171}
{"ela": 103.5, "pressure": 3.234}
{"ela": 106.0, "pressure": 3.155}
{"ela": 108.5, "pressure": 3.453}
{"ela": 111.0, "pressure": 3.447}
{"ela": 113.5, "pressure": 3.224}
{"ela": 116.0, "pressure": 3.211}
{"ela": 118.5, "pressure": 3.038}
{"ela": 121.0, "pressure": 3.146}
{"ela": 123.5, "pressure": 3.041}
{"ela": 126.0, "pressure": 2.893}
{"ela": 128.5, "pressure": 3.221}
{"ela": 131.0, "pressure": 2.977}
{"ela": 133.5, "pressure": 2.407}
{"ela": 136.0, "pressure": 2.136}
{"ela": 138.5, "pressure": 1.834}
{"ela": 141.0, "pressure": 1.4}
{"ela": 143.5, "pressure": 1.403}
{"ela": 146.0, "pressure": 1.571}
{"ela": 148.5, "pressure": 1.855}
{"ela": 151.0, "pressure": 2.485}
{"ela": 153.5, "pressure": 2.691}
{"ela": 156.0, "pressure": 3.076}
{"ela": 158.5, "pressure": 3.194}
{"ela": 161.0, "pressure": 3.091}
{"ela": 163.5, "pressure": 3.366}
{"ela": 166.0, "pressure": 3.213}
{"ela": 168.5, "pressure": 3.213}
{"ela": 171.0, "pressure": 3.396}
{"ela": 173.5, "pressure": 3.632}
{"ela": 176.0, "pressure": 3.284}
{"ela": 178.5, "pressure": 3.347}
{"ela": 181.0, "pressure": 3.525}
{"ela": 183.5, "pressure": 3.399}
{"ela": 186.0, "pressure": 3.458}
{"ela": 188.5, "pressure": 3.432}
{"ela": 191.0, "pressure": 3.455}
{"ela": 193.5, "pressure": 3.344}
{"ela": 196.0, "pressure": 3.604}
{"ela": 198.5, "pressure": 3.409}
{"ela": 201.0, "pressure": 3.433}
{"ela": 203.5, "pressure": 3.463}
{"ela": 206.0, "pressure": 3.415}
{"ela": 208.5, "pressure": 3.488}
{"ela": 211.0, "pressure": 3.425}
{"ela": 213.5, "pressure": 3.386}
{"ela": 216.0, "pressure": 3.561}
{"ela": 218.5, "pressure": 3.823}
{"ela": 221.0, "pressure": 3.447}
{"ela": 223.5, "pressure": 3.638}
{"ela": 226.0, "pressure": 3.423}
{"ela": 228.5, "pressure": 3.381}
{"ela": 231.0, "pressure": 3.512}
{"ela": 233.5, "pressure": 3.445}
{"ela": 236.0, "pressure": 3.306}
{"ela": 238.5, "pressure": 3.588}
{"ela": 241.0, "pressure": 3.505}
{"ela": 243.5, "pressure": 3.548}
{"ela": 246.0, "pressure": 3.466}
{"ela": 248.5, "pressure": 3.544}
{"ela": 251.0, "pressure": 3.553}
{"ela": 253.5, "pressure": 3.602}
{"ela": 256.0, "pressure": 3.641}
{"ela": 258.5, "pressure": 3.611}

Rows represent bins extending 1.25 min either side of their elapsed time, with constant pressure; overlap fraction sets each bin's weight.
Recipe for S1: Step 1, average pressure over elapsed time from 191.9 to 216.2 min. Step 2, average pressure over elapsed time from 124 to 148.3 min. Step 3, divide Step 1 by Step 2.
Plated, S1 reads 1.6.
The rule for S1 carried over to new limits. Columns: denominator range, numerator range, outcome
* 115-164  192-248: 1.35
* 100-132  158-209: 1.07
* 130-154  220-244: 1.70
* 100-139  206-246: 1.17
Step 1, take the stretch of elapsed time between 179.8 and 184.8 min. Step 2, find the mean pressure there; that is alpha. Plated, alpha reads 3.46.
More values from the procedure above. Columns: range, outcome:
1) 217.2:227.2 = 3.58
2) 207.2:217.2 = 3.46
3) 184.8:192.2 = 3.45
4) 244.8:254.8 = 3.54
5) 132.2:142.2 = 1.95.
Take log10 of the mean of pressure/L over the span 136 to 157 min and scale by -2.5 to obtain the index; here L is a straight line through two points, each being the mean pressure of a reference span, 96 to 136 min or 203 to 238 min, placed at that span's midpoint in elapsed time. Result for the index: 0.495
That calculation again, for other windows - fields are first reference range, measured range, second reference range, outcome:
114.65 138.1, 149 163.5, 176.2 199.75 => 0.09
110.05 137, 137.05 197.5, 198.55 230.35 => 0.11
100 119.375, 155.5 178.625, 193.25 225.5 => 0.03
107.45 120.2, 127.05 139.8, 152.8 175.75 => 0.28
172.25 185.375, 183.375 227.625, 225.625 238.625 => -0.01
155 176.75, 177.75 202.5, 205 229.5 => -0.02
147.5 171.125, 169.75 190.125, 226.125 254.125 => -0.12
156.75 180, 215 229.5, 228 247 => -0.04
